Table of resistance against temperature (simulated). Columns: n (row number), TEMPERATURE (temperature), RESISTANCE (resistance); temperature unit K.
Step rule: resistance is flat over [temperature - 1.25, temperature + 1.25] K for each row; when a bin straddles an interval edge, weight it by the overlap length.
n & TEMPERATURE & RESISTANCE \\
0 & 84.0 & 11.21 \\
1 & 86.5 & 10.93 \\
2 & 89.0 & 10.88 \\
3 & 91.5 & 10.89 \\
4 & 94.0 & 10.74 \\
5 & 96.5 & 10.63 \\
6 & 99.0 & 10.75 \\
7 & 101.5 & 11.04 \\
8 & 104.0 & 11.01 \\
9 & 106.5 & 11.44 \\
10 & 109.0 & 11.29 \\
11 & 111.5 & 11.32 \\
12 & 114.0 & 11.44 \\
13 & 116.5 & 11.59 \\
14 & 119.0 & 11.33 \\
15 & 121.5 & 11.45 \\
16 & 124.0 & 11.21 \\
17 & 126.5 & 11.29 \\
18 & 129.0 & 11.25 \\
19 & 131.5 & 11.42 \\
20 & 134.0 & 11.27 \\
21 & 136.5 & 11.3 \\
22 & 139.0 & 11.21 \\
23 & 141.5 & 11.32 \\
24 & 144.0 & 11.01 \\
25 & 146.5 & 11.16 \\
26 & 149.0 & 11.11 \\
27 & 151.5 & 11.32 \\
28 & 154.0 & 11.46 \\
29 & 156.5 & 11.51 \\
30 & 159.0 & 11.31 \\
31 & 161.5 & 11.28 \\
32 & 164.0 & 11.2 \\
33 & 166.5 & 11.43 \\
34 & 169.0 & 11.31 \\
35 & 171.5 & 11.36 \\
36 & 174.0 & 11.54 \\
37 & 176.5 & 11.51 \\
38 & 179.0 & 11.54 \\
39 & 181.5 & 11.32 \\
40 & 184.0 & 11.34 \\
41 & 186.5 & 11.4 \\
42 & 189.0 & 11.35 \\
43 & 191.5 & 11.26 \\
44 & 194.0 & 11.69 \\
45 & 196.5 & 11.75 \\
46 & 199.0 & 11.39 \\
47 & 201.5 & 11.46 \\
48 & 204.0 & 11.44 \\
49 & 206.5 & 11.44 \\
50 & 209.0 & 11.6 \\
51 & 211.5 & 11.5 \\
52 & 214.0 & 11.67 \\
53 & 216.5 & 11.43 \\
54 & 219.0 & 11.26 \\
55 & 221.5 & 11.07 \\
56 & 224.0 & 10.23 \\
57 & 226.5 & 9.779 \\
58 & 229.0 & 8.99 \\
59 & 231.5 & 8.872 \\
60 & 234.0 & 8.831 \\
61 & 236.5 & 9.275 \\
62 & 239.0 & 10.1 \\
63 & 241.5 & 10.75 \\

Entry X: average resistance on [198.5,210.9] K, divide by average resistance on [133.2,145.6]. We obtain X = 1.02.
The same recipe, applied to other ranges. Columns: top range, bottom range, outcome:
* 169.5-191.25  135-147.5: 1.02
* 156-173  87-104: 1.05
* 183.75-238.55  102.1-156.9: 0.96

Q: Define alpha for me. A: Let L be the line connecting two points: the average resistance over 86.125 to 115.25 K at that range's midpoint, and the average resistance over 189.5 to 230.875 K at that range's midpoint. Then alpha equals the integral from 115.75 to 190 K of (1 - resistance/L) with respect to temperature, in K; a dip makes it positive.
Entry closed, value -1.84 K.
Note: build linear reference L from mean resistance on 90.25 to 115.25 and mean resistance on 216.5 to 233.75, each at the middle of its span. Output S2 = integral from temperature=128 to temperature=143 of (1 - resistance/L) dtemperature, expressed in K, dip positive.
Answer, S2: -0.7 K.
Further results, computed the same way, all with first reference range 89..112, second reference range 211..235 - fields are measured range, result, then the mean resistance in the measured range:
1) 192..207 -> -1.5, 11.5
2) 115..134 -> -0.9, 11.4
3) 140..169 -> -1.6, 11.3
